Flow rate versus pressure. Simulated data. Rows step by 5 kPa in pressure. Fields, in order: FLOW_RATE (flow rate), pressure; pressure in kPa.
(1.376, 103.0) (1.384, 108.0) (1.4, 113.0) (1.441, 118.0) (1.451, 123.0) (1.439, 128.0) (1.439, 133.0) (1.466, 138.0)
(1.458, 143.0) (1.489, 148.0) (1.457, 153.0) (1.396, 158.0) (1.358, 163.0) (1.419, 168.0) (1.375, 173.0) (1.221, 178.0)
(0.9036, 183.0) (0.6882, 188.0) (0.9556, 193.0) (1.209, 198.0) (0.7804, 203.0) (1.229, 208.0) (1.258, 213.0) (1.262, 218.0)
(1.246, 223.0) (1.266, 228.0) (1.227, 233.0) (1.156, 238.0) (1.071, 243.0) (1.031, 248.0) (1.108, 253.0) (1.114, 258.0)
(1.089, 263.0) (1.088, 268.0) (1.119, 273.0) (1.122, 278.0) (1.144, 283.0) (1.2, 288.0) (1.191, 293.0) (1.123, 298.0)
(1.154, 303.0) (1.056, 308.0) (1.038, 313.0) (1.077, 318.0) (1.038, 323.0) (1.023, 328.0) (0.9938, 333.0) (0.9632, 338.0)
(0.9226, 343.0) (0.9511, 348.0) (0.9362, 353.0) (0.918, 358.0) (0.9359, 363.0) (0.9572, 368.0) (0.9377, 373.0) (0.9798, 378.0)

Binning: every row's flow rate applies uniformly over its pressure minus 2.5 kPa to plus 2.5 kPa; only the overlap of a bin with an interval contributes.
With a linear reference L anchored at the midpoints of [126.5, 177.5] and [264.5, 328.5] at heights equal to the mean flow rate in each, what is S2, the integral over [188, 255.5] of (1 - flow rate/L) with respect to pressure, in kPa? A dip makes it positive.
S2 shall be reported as 7.7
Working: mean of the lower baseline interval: 1.42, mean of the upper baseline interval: 1.11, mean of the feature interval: 1.12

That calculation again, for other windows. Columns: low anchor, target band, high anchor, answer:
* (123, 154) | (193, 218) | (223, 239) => 3.33 kPa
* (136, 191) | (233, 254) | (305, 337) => 0.98 kPa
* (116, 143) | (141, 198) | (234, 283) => 4.40 kPa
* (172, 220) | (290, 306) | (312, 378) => -2.33 kPa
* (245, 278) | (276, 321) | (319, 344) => -3.40 kPa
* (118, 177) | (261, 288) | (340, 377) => 0.27 kPa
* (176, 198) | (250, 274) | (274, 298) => 0.21 kPa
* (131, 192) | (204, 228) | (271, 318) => 0.08 kPa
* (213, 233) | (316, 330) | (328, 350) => -0.56 kPa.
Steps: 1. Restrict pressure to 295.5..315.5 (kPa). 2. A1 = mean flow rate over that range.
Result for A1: 1.09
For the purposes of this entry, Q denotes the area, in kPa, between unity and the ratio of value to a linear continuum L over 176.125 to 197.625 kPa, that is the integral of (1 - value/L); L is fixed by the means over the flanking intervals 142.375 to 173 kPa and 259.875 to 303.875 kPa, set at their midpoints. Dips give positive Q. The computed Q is 6.3 kPa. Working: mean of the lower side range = 1.42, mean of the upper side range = 1.14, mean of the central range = 0.96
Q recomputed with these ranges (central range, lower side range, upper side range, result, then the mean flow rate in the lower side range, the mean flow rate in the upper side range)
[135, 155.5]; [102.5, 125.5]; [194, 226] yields -2.1 kPa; 1.41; 1.16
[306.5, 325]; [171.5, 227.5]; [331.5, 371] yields -1.3 kPa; 1.1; 0.946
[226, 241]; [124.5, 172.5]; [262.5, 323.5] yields 0.4 kPa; 1.43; 1.11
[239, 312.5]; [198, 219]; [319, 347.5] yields -4.1 kPa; 1.13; 0.99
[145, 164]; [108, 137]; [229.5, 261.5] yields -1.1 kPa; 1.43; 1.12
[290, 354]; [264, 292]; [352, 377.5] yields -0.1 kPa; 1.14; 0.94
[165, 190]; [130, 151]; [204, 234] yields 4.1 kPa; 1.46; 1.23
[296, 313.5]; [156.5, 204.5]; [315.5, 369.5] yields -1.5 kPa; 1.13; 0.974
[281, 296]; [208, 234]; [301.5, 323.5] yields -0.8 kPa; 1.25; 1.07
